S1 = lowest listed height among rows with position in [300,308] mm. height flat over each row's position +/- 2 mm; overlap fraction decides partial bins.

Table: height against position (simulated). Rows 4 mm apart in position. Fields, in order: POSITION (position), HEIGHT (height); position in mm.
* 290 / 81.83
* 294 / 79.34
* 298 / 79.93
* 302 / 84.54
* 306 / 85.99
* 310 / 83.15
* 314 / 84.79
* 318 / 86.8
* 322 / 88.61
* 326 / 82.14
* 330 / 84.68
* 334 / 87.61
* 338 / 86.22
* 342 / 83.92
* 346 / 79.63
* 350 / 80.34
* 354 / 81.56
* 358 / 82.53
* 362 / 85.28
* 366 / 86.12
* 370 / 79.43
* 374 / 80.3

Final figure 84.54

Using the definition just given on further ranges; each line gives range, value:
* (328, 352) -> 79.63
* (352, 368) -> 81.56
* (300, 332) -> 82.14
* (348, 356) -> 80.34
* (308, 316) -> 83.15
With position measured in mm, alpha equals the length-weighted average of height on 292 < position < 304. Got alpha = 81.3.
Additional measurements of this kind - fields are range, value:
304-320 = 85.2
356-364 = 83.9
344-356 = 80.5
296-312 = 83.4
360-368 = 85.7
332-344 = 85.9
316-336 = 86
